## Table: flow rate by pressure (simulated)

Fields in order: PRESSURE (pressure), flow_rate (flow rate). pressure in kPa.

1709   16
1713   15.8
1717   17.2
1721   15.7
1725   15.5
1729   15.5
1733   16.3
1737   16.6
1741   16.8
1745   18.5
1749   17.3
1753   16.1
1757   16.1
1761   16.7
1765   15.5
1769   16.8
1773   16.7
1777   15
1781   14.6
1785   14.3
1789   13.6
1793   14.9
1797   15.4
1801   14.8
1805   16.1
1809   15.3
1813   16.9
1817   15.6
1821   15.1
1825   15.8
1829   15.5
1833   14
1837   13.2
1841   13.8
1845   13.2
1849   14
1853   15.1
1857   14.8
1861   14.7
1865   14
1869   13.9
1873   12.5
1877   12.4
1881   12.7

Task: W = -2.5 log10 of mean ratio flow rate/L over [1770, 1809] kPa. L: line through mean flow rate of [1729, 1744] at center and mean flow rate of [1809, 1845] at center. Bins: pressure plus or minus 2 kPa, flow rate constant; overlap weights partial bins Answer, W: 0.03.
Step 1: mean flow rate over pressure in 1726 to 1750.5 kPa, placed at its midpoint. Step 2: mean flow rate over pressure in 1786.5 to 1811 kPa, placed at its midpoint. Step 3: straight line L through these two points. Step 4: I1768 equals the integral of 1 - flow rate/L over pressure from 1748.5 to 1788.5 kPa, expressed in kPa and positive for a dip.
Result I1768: 0.31 kPa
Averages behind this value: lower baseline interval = 16.8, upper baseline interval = 15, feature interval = 15.8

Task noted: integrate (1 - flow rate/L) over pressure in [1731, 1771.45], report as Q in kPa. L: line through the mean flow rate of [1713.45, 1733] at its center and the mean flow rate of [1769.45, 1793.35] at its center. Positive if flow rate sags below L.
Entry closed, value -3.0 kPa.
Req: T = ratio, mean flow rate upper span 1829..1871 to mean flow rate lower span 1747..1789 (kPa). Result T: 0.89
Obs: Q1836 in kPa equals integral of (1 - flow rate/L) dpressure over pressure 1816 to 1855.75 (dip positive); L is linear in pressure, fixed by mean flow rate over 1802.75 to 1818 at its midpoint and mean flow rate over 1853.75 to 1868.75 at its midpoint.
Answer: 1.9 kPa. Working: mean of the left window 16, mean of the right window 14.5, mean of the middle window 14.5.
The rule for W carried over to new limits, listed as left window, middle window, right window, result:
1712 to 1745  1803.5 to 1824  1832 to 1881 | -0.08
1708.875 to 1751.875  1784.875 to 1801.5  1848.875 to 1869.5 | 0.06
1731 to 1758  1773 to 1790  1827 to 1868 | 0.09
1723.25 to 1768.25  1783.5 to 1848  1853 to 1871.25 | 0.03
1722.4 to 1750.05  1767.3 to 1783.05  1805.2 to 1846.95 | 0.01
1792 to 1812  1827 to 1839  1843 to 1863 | 0.04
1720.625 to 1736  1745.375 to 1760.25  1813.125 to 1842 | -0.08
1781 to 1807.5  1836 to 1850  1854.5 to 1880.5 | 0.04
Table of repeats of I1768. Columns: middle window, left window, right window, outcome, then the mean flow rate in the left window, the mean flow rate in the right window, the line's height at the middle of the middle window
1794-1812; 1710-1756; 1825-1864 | -0.4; 16.5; 14.3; 15.1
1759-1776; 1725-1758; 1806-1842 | -0.2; 16.6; 15.1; 16.1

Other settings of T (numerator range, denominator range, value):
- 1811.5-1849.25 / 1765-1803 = 0.97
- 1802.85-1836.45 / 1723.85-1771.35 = 0.94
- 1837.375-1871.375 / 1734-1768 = 0.85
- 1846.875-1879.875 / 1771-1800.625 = 0.93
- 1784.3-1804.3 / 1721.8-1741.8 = 0.92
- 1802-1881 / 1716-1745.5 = 0.88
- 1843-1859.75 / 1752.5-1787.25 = 0.91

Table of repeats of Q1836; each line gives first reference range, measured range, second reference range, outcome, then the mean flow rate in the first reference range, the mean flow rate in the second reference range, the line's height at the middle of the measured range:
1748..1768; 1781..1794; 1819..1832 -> 1.3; 16.3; 15.4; 15.9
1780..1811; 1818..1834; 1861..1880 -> -1.1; 14.9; 13.3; 14.3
